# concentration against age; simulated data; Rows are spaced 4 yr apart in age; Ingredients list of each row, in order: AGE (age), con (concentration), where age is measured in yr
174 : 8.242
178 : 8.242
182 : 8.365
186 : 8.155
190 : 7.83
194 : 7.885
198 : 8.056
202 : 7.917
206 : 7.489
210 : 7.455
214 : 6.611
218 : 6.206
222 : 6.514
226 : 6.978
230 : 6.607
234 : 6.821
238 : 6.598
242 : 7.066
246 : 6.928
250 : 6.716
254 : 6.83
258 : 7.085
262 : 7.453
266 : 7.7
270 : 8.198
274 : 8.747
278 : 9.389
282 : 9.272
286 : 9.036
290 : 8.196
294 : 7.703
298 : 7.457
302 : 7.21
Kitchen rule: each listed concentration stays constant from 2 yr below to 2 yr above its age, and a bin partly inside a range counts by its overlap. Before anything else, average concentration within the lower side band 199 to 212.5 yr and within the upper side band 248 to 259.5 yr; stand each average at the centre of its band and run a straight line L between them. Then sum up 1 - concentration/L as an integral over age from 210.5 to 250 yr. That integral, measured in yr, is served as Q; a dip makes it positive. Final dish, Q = 2.7 yr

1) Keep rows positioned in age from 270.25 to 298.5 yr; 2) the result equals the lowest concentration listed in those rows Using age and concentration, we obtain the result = 7.457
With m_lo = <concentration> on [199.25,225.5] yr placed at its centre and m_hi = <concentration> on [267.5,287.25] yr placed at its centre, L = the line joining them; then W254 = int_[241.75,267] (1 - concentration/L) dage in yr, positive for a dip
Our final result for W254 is 3.5 yr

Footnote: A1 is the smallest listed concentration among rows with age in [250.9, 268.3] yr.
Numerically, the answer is 6.83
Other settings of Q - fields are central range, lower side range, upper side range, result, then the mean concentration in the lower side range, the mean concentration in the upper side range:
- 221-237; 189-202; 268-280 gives 3.00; 7.93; 8.78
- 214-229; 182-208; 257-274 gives 2.47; 7.93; 7.77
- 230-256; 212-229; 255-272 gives 1.02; 6.58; 7.56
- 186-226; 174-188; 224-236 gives 0.91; 8.25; 6.8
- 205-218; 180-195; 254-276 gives 1.57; 8.07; 7.75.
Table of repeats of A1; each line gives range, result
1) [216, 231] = 6.206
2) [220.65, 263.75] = 6.514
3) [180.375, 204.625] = 7.83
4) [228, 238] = 6.598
